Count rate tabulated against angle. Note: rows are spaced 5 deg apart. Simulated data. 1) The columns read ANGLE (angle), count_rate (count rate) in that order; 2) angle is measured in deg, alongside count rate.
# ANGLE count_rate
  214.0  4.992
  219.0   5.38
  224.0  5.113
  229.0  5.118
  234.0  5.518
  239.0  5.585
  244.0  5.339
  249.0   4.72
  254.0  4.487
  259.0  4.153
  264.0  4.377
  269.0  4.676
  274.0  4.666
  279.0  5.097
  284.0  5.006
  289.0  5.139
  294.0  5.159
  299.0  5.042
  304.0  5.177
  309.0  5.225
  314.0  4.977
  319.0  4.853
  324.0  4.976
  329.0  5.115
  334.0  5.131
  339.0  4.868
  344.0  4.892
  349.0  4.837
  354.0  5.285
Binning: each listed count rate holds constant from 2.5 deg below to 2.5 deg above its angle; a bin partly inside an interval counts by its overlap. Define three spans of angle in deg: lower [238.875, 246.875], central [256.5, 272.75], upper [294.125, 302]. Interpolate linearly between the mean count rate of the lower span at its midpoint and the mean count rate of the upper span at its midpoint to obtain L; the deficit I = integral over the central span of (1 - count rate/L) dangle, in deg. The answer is 2.6 deg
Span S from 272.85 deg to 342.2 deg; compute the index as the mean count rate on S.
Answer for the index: 5.04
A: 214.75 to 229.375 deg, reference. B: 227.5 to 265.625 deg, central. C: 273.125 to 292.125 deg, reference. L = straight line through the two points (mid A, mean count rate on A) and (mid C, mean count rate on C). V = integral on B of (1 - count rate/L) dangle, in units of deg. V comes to 1.50 deg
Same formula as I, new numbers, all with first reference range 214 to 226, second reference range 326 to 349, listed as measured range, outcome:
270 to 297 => 0.5 deg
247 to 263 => 2.2 deg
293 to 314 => -0.3 deg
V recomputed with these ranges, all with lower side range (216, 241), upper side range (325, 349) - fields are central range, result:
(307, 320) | 0.1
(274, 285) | 0.4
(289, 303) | 0.0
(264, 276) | 1.4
